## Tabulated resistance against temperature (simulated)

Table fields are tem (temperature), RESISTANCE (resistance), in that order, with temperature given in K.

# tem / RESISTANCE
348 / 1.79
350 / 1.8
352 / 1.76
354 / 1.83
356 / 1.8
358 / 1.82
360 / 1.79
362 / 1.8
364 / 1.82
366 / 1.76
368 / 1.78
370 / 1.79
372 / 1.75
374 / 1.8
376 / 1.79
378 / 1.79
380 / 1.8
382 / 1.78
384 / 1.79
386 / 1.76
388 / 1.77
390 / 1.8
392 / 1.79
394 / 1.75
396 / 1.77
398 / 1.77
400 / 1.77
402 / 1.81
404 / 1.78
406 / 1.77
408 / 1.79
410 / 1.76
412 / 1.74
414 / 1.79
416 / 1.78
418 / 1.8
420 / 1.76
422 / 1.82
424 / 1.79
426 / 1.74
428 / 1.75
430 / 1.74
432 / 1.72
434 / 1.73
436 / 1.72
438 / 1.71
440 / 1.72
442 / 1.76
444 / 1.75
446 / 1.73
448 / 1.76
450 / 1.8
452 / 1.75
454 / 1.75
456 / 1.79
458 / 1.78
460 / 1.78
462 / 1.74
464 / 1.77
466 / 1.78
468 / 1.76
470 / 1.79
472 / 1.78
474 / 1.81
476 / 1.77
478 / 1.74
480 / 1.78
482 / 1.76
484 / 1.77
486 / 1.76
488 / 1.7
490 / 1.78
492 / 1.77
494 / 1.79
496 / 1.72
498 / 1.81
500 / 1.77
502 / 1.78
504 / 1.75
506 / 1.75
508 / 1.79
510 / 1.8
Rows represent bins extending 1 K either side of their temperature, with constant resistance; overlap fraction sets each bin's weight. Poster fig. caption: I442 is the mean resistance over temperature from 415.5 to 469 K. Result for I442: 1.76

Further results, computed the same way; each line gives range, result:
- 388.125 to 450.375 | 1.76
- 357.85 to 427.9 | 1.78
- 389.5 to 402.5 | 1.78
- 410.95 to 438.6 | 1.76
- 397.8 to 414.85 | 1.78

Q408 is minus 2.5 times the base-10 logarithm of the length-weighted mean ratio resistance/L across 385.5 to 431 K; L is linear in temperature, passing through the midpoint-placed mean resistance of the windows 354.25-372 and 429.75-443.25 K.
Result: -0.01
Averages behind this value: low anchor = 1.79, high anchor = 1.73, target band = 1.77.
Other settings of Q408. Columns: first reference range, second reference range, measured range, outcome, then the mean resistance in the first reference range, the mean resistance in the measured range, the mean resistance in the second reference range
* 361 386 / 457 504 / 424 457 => 0.02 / 1.79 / 1.75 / 1.77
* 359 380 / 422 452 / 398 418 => -0.01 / 1.79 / 1.78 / 1.75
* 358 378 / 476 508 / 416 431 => 0.00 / 1.79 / 1.77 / 1.76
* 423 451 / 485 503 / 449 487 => -0.01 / 1.74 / 1.77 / 1.76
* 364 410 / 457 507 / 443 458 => 0.01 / 1.78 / 1.76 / 1.77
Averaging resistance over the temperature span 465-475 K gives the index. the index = 1.78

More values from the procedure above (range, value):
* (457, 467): 1.77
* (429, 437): 1.73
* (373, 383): 1.79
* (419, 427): 1.78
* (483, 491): 1.75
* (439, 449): 1.74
